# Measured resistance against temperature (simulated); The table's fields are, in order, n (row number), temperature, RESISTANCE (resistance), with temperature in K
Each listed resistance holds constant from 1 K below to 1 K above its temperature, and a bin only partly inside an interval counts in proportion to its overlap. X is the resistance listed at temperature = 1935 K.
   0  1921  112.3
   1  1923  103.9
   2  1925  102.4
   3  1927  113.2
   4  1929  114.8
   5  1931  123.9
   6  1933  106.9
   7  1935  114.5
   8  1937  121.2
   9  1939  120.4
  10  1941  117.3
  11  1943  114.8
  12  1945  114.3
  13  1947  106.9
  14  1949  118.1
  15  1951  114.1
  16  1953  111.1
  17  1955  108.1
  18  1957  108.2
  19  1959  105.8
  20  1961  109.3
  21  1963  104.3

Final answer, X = 114.5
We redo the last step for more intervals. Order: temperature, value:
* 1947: 106.9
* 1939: 120.4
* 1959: 105.8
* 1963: 104.3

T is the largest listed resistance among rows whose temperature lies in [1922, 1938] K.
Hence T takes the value 123.9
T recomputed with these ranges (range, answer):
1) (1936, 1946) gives 121.2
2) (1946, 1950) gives 118.1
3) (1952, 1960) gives 111.1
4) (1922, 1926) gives 103.9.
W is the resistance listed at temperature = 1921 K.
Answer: 112.3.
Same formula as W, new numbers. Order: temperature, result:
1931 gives 123.9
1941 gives 117.3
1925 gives 102.4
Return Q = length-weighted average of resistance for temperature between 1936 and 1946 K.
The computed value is 118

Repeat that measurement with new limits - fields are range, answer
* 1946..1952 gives 113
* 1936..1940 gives 121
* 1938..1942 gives 119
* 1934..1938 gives 118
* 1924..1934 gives 112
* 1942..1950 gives 114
